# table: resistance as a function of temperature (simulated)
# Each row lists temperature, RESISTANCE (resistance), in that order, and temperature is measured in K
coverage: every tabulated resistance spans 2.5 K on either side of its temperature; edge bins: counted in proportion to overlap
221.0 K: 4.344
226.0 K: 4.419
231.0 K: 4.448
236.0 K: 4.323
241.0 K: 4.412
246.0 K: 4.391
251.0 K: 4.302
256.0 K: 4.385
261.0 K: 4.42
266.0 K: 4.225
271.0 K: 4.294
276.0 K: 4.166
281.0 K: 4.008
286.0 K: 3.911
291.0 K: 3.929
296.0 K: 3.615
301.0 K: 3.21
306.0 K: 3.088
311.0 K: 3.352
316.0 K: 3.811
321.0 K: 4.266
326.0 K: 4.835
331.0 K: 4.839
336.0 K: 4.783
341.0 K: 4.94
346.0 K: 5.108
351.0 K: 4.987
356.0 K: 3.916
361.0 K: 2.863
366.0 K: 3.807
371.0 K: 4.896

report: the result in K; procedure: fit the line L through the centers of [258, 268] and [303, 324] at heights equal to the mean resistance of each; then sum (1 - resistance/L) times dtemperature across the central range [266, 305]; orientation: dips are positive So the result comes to 1.6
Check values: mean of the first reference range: 4.33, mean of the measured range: 3.87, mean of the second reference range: 3.65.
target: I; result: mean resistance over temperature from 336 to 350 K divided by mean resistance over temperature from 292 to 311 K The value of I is 1.48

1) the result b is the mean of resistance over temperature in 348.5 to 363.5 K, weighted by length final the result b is 3.92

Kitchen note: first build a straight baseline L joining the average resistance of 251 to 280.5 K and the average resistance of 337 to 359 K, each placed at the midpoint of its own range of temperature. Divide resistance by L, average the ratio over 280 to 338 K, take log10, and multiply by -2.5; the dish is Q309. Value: 0.14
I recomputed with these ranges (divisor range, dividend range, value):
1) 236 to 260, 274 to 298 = 0.90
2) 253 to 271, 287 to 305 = 0.82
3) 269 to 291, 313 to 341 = 1.11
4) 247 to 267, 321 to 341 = 1.10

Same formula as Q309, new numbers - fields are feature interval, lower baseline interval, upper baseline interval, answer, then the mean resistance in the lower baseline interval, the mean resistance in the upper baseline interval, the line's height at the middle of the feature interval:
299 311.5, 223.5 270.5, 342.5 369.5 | 0.32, 4.37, 4.19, 4.27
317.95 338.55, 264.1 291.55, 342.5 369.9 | -0.12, 4.1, 4.2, 4.17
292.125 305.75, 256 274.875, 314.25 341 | 0.29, 4.31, 4.57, 4.45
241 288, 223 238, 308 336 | 0.02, 4.4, 4.25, 4.34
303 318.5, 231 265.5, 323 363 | 0.30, 4.37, 4.55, 4.49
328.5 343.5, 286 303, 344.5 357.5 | -0.10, 3.64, 4.69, 4.42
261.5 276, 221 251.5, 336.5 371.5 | 0.03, 4.38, 4.35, 4.38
